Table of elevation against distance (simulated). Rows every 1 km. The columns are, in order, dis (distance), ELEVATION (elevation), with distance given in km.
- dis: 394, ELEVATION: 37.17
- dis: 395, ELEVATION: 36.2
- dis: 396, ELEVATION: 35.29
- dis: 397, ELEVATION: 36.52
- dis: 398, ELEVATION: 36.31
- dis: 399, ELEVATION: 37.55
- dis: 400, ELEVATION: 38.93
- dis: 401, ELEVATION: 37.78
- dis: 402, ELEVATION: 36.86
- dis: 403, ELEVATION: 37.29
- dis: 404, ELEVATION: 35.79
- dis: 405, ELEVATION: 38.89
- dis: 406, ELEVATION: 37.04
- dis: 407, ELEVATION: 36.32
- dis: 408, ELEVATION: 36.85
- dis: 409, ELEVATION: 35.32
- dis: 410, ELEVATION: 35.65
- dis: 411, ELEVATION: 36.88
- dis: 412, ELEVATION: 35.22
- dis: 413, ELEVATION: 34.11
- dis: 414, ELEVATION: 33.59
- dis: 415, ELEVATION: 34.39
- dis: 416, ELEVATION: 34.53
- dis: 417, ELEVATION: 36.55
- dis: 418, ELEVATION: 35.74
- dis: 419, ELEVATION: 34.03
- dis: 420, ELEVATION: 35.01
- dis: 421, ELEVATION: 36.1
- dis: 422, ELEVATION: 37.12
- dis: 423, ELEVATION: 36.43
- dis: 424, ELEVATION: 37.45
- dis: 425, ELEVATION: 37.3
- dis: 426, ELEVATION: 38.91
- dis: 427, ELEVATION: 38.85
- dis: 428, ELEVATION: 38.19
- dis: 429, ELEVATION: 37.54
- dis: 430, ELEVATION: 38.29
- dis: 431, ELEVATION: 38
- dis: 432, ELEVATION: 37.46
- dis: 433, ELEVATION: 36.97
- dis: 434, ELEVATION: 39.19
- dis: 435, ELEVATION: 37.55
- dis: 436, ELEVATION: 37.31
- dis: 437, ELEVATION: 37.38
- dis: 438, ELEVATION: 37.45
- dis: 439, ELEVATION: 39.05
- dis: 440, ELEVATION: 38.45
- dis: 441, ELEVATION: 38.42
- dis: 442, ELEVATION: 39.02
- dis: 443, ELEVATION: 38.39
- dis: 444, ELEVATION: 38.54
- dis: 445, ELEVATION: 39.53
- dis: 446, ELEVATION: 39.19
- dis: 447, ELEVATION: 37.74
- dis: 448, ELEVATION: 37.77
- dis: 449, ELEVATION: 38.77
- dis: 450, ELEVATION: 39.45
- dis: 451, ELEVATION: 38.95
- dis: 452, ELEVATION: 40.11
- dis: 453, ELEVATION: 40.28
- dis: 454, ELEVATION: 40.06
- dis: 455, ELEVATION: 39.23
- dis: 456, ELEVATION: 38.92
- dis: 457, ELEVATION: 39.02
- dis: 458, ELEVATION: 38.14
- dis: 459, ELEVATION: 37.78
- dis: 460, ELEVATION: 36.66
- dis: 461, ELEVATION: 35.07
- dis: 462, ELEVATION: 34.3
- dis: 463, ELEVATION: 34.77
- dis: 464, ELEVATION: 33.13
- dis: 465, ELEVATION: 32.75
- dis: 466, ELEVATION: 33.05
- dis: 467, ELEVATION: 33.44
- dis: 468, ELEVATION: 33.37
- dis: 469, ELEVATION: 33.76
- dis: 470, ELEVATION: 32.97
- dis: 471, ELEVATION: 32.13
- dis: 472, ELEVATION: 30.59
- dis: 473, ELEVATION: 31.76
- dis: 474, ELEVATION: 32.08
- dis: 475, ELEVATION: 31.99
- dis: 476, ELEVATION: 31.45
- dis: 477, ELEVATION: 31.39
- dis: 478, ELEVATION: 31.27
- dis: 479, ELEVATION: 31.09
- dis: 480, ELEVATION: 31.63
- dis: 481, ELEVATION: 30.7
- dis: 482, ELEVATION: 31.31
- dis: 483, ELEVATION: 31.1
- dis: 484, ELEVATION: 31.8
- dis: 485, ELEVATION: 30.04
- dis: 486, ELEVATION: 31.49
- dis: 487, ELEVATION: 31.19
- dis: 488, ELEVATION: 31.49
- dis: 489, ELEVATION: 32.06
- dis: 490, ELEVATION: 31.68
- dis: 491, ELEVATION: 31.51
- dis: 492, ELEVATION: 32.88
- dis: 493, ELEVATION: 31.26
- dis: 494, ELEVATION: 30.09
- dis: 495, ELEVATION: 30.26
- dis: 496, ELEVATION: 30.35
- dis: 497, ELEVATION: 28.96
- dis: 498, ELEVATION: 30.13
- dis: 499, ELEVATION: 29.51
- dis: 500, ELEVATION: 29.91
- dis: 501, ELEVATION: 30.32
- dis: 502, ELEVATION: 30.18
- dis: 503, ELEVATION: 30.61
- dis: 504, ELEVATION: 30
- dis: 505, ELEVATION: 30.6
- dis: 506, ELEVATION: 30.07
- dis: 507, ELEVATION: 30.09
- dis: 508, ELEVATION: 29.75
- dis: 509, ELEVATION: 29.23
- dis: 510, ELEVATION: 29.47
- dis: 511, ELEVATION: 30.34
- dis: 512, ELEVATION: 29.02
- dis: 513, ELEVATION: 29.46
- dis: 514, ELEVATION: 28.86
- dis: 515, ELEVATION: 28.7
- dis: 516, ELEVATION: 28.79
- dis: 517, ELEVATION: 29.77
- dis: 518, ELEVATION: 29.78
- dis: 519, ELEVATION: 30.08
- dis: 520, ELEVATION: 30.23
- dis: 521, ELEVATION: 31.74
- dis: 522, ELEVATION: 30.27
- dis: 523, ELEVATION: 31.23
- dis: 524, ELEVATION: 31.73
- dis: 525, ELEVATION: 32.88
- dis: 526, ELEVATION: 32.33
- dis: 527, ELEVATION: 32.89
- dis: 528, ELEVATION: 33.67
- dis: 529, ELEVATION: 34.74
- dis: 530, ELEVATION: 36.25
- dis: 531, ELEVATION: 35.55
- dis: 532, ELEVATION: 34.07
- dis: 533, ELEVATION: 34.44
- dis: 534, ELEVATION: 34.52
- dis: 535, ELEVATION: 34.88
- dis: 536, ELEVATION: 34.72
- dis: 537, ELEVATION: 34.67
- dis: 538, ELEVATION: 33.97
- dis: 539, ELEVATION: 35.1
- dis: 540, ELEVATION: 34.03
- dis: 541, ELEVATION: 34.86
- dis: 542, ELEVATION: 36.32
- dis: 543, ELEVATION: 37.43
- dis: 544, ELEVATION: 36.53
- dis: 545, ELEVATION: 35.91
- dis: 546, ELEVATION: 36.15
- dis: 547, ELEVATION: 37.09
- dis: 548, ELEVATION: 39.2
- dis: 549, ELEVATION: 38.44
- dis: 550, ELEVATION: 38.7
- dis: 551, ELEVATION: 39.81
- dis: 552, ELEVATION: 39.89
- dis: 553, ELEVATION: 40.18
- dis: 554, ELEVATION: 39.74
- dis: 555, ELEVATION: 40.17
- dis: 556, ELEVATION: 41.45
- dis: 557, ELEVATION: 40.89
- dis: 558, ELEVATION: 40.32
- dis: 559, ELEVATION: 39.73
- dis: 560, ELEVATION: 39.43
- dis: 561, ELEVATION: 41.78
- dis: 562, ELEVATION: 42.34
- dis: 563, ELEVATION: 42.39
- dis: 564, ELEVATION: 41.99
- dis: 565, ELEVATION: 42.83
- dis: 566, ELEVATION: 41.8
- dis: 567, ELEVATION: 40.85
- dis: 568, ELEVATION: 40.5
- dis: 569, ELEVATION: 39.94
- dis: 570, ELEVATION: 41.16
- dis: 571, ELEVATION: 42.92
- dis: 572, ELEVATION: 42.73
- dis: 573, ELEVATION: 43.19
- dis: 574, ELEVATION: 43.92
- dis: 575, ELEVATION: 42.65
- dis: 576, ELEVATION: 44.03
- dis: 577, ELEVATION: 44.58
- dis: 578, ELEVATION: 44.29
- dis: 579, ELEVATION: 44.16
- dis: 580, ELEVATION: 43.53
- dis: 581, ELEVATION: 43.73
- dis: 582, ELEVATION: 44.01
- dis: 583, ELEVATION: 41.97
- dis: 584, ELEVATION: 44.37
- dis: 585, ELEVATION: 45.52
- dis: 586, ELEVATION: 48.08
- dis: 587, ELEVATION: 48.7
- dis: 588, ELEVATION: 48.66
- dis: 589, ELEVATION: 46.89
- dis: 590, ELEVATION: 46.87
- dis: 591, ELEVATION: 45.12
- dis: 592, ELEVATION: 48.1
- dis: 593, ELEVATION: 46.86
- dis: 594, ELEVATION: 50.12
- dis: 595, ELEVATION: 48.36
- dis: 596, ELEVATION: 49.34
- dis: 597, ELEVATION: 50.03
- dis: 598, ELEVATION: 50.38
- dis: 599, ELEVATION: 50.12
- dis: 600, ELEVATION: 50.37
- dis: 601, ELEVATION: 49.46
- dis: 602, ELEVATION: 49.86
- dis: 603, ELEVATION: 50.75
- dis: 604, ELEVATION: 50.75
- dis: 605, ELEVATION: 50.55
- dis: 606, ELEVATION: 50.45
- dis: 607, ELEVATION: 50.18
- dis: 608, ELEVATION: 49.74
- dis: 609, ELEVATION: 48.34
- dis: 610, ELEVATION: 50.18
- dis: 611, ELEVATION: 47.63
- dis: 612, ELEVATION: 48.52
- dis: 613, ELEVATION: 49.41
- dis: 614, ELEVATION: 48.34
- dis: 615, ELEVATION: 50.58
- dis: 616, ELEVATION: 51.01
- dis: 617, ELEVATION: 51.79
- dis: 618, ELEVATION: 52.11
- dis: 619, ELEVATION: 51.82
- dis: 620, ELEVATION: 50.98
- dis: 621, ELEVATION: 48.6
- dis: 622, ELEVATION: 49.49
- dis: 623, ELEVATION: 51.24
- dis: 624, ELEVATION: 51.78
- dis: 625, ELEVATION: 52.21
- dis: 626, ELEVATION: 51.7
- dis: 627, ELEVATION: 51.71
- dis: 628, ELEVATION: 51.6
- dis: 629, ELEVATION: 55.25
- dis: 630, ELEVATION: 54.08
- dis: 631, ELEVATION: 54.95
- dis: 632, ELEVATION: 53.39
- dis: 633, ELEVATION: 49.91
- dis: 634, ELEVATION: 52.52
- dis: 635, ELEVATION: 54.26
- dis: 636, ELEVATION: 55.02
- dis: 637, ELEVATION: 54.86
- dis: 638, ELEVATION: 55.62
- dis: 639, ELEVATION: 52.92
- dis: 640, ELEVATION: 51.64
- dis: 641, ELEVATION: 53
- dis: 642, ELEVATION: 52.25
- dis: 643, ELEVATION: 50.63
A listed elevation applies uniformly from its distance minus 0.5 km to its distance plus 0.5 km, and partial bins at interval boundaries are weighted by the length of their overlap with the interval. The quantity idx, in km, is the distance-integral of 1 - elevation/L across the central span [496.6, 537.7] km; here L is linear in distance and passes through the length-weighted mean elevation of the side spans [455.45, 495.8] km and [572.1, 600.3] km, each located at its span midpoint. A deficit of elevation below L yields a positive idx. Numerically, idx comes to 7.1 km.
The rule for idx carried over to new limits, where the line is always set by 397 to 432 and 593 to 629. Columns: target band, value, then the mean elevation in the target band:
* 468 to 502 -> 8.4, 31.2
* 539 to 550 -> 2.2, 36.6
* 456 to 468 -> 1.4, 35.4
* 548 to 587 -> 4.3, 42.1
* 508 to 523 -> 4.8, 29.7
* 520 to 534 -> 3.6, 33.2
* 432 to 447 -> 0.0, 38.3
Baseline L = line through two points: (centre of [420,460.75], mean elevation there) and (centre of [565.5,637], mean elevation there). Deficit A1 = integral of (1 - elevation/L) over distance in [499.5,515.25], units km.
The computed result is 4.7 km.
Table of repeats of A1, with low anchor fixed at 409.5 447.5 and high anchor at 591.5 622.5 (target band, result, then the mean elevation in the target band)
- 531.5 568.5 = 6.1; 38.3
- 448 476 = 2.7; 35.6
